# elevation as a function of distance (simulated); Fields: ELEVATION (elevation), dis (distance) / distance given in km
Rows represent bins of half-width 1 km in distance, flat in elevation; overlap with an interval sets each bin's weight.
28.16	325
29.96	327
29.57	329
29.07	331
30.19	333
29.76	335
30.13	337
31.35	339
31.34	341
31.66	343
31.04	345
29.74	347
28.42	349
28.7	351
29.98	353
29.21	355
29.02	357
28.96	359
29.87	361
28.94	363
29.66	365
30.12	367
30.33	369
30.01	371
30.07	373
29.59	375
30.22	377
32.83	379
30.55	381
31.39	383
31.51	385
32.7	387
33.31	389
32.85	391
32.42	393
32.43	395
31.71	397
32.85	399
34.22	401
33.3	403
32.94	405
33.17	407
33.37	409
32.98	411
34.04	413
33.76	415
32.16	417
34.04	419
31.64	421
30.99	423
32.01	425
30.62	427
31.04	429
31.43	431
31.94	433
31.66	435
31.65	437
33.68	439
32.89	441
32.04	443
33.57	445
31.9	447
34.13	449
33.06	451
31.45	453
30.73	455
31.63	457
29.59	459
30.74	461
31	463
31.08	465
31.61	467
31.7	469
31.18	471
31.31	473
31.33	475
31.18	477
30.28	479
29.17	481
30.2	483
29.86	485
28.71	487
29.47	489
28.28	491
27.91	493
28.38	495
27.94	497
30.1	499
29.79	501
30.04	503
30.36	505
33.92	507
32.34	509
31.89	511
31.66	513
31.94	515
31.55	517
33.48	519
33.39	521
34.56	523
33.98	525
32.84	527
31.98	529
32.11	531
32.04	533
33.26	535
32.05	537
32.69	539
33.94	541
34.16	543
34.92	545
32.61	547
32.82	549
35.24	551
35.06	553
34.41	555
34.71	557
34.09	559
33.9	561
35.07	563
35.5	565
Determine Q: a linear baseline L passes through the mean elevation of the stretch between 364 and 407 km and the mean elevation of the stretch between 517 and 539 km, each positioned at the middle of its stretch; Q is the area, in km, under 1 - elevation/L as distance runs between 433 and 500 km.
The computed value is 3.03 km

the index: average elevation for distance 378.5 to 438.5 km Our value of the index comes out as 32.4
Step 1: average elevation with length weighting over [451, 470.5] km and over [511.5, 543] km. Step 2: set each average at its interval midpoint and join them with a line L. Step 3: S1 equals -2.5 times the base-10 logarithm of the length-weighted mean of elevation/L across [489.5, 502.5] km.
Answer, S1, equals 0.11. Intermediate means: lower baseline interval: 31.2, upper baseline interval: 32.8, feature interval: 28.8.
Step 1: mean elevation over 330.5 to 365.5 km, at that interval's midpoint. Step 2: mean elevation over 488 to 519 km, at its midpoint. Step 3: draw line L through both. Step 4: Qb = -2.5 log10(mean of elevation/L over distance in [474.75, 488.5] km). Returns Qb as 0.01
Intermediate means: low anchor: 29.8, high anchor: 30.5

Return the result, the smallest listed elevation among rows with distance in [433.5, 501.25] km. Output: 27.91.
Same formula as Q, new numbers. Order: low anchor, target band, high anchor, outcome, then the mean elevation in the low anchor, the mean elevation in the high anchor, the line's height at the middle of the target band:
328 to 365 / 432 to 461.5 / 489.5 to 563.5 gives -0.77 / 29.8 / 32.4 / 31.2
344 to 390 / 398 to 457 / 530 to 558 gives -2.11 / 30.3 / 33.6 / 31.4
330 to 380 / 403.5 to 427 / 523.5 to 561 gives -1.21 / 30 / 33.5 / 31.1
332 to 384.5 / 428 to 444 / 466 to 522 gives -0.84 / 30.1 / 30.7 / 30.4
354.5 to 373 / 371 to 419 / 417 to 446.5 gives -2.49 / 29.6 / 32.1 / 30.7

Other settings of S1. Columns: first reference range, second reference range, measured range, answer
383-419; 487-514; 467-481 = -0.01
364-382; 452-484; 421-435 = -0.02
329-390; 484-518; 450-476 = -0.04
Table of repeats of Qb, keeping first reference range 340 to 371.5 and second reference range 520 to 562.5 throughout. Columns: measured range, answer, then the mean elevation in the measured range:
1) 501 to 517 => 0.04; 31.6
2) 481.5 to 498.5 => 0.13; 28.9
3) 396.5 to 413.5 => -0.08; 33.2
